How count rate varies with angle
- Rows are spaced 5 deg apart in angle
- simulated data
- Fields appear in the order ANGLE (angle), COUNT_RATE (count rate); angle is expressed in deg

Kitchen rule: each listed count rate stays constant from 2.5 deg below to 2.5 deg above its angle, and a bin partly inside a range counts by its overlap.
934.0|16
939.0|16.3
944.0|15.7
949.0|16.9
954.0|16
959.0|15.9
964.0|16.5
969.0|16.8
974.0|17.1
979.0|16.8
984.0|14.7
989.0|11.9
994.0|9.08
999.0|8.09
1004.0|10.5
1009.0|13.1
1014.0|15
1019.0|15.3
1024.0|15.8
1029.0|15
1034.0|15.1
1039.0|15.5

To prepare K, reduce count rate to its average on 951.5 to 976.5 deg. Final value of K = 16.5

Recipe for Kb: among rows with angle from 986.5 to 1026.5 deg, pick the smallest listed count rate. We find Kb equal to 8.09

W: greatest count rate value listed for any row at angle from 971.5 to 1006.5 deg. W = 17.1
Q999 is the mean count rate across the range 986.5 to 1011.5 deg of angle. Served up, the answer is 10.5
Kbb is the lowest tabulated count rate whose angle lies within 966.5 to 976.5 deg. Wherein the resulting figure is 16.8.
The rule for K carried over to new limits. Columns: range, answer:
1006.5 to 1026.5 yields 14.8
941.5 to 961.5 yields 16.1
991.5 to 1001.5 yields 8.58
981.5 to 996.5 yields 11.9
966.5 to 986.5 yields 16.4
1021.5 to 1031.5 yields 15.4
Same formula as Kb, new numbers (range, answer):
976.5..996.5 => 9.08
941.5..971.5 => 15.7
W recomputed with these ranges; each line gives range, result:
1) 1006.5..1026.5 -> 15.8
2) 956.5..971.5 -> 16.8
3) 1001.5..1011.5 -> 13.1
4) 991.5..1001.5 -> 9.08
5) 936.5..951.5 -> 16.9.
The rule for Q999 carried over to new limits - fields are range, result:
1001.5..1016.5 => 12.9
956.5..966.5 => 16.2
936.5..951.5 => 16.3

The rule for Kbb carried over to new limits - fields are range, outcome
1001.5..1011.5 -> 10.5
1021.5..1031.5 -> 15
